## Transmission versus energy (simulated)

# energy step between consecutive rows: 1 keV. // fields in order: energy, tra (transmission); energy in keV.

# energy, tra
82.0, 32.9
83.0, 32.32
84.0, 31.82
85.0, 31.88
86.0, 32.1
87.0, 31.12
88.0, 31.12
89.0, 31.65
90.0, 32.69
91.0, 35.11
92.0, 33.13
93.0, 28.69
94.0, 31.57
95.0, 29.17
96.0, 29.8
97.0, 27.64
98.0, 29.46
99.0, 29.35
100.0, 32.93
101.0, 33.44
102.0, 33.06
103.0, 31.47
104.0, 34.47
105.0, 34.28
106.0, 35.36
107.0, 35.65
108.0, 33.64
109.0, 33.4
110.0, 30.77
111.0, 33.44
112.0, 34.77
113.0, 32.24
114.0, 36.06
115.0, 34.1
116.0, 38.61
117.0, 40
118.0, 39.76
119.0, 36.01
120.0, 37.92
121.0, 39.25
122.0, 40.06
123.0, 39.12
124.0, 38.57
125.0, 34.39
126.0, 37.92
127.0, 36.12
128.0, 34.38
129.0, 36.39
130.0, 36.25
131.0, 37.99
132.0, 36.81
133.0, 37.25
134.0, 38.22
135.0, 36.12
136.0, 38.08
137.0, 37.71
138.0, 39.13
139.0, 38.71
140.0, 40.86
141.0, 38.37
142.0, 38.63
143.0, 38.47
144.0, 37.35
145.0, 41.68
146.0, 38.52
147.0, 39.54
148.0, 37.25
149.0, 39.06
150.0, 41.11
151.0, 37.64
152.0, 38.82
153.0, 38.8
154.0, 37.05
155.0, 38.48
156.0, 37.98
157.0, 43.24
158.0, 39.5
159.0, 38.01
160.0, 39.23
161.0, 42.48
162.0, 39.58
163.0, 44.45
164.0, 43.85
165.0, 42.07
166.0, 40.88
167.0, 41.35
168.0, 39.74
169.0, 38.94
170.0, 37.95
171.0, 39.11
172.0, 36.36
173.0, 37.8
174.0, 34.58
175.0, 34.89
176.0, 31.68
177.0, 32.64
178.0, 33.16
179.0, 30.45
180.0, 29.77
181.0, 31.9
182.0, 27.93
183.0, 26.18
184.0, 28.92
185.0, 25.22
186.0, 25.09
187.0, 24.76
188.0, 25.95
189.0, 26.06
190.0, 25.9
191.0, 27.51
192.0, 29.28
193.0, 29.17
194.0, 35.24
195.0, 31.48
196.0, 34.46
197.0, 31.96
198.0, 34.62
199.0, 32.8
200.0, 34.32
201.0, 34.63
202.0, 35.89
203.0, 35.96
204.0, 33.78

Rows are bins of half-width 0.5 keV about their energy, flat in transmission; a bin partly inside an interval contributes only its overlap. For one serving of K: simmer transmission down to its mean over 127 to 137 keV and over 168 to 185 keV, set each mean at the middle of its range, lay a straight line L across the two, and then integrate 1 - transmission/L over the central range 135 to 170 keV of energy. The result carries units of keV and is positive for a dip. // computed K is -4.4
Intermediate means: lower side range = 36.8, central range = 39.5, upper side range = 33.2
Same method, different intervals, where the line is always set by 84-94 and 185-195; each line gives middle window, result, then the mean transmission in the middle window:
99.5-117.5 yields -1.9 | 34.3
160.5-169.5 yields -4.0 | 41.5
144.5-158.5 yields -4.7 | 39.2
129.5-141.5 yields -3.2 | 38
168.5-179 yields -2.6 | 35.5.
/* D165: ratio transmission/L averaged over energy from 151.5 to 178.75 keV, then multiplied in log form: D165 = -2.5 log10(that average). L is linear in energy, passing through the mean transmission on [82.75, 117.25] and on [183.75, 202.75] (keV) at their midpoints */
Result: -0.24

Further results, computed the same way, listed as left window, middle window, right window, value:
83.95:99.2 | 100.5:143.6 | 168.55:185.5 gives -0.15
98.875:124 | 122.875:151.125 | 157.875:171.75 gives -0.01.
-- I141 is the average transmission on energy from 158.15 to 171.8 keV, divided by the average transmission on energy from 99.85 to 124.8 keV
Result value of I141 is 1.1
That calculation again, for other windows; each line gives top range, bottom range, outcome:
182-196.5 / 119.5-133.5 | 0.76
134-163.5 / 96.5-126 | 1.12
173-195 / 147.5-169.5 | 0.74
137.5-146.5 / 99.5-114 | 1.16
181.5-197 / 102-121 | 0.81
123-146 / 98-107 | 1.14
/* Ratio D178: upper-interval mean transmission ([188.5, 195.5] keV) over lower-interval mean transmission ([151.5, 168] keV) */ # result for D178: 0.72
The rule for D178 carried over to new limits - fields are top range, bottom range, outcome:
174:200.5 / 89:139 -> 0.86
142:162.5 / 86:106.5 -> 1.23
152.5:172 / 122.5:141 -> 1.07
